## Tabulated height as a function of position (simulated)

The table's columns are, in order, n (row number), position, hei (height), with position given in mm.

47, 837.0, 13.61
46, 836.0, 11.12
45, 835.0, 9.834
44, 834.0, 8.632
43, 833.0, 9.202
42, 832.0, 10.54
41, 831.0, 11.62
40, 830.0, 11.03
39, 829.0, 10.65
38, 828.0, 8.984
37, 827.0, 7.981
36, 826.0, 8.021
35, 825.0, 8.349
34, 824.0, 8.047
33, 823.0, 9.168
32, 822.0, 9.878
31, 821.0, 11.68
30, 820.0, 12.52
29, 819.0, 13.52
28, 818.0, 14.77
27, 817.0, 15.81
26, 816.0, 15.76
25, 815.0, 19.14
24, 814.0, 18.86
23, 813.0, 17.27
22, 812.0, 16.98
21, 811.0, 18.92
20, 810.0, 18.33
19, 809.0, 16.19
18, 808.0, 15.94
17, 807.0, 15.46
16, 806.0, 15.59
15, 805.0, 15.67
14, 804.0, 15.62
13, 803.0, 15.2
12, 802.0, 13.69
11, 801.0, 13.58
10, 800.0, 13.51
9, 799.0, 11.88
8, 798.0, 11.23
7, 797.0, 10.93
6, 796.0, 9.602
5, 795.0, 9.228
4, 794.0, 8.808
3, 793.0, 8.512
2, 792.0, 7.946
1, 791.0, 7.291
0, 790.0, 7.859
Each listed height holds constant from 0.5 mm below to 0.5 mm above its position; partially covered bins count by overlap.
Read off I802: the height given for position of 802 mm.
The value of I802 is 13.69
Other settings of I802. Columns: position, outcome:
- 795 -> 9.228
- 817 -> 15.81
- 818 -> 14.77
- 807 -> 15.46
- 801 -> 13.58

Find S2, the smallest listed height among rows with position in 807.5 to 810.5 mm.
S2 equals 15.94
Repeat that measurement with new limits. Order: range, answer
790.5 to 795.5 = 7.291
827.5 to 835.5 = 8.632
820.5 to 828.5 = 7.981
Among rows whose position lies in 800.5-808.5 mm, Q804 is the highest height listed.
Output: 15.94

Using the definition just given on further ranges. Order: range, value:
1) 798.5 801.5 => 13.58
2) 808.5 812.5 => 18.92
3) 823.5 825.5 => 8.349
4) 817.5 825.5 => 14.77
